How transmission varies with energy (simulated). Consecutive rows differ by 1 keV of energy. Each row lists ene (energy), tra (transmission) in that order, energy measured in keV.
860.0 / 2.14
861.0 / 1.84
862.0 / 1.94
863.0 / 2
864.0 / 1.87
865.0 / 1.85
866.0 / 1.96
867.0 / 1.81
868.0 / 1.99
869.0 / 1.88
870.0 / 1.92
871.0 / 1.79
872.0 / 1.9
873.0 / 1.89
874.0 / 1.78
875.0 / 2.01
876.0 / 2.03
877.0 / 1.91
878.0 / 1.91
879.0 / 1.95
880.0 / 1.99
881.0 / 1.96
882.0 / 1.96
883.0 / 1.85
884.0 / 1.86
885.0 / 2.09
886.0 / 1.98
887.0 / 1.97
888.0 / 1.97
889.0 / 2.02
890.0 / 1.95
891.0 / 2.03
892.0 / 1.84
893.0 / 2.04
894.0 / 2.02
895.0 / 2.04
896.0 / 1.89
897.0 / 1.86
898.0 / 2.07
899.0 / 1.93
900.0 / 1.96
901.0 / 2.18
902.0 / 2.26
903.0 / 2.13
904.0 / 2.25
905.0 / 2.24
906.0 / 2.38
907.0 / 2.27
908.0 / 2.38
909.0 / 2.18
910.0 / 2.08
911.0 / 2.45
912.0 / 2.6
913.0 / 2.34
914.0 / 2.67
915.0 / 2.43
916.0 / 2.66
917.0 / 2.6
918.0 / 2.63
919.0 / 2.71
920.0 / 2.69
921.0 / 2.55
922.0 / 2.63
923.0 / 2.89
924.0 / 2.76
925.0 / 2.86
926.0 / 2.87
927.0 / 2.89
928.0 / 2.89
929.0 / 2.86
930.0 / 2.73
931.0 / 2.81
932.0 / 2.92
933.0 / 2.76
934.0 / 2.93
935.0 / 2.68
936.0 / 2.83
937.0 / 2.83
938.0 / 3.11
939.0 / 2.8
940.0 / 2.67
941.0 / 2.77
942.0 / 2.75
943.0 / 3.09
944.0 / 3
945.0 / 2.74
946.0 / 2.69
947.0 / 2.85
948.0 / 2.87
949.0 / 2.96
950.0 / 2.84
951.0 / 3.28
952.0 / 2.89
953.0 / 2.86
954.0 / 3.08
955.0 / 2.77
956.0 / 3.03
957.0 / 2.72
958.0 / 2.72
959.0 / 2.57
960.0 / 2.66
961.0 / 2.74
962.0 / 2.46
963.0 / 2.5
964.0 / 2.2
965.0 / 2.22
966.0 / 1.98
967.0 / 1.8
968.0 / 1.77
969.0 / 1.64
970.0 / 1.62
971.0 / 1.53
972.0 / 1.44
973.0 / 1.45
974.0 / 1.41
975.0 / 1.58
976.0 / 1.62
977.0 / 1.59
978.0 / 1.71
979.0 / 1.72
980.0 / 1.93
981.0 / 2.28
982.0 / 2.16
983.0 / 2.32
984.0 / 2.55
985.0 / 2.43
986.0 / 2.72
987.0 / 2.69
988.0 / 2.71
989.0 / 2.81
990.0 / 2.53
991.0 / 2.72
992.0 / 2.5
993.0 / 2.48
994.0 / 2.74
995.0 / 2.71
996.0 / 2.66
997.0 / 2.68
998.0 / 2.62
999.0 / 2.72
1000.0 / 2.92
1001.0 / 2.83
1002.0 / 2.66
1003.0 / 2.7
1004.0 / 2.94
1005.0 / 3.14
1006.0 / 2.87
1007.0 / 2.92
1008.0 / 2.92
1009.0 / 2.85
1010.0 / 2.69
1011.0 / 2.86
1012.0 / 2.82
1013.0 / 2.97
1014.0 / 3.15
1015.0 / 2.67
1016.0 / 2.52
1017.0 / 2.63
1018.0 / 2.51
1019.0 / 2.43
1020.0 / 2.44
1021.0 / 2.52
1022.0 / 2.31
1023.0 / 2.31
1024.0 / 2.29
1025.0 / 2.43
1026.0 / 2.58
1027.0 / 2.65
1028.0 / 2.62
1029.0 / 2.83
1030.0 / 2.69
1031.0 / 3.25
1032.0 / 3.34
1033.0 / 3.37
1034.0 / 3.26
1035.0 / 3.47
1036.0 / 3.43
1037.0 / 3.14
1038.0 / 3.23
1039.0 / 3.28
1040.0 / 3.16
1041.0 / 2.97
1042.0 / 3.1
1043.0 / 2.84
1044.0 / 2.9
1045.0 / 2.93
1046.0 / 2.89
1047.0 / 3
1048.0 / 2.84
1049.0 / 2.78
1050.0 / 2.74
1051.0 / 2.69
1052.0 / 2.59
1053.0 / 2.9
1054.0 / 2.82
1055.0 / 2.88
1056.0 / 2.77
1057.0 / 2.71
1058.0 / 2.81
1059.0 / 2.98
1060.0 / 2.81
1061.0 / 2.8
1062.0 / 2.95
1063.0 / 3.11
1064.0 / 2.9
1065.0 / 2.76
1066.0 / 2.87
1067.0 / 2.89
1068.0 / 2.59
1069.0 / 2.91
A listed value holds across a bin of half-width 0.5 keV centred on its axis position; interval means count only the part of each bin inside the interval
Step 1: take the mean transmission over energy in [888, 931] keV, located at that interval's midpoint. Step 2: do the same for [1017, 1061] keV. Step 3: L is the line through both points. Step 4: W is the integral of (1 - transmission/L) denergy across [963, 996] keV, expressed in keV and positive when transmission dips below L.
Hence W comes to 6.4 keV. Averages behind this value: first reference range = 2.37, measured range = 2.13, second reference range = 2.85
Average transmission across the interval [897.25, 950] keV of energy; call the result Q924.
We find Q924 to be 2.62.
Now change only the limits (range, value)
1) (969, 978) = 1.55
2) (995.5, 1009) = 2.82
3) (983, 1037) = 2.76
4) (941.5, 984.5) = 2.34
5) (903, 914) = 2.32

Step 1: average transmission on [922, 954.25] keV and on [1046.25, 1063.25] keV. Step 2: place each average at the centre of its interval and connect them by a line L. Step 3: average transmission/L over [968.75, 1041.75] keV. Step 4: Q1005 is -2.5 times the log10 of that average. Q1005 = 0.11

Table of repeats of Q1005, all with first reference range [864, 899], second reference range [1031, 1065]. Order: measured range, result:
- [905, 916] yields -0.13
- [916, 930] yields -0.24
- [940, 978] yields 0.01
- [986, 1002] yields -0.02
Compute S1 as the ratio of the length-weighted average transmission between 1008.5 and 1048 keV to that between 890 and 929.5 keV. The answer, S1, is 1.20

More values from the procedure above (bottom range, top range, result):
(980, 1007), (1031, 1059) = 1.13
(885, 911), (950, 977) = 1.08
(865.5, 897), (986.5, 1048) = 1.45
